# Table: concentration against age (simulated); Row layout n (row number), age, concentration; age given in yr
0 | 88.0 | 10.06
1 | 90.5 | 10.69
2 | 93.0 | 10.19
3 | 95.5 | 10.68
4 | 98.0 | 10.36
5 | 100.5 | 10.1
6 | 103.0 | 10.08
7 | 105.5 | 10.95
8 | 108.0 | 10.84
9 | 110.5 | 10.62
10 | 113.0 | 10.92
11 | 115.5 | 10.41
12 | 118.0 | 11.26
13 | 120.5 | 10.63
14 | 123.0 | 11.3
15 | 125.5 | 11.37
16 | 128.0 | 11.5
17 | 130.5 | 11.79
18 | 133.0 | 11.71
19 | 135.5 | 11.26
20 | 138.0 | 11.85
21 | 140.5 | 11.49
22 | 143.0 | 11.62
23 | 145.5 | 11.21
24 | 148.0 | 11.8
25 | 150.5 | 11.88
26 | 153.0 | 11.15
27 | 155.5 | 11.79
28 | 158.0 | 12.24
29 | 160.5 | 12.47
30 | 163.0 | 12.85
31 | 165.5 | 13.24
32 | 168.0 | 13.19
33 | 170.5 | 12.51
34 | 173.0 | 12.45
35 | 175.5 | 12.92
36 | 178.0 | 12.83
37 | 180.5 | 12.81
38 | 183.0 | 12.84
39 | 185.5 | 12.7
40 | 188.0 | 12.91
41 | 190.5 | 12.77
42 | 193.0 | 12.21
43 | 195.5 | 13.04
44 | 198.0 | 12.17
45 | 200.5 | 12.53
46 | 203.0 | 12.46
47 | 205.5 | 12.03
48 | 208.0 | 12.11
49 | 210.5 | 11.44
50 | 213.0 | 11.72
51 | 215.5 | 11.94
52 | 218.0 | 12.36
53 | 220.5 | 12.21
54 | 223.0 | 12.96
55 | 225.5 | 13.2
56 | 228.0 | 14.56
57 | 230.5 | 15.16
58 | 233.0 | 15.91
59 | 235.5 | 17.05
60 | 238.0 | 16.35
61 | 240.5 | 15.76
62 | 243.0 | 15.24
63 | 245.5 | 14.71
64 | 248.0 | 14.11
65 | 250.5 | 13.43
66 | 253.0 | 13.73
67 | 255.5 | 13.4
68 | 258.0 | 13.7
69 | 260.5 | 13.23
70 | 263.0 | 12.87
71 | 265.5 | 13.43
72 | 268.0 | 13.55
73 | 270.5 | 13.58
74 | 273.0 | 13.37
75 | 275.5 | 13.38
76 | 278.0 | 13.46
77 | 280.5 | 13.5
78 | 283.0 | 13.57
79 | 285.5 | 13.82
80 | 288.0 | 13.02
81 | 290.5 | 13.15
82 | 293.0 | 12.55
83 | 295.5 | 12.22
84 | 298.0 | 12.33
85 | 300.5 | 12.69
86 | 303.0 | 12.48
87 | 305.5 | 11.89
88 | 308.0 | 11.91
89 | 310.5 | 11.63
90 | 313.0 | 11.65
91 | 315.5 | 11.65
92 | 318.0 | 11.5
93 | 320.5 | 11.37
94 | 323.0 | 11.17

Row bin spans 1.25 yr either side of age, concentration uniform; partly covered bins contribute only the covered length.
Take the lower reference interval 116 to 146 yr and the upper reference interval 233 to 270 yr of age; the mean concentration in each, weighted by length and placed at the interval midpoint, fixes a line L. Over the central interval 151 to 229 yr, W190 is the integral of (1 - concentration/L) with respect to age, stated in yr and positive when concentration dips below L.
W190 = 1.9 yr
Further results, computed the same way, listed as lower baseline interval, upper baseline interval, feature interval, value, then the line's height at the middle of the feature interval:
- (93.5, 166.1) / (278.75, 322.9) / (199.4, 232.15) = -2.3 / 11.9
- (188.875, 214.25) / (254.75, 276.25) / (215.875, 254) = -4.6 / 12.8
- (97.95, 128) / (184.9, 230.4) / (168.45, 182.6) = -0.9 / 12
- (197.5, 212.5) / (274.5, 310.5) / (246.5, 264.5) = -1.4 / 12.5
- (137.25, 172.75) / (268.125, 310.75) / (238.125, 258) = -2.8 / 12.7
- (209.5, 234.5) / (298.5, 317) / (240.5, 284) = -3.7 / 12.6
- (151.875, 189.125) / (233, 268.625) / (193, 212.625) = 1.6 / 13.3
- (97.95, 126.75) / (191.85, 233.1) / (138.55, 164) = -0.7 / 11.5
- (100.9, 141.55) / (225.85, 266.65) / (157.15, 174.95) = -0.6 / 12.3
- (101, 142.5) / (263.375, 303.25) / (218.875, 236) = -2.5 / 12.4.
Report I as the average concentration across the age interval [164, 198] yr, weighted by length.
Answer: 12.8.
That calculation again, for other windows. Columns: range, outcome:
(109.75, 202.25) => 12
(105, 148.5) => 11.2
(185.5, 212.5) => 12.4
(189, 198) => 12.6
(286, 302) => 12.7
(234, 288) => 14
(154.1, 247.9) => 13.2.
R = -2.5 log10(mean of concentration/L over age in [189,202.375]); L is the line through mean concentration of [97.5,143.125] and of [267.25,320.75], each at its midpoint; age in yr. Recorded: -0.071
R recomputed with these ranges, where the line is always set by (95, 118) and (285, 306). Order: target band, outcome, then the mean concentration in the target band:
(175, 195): -0.12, 12.8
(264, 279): -0.09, 13.5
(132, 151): -0.06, 11.6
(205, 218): -0.01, 11.9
